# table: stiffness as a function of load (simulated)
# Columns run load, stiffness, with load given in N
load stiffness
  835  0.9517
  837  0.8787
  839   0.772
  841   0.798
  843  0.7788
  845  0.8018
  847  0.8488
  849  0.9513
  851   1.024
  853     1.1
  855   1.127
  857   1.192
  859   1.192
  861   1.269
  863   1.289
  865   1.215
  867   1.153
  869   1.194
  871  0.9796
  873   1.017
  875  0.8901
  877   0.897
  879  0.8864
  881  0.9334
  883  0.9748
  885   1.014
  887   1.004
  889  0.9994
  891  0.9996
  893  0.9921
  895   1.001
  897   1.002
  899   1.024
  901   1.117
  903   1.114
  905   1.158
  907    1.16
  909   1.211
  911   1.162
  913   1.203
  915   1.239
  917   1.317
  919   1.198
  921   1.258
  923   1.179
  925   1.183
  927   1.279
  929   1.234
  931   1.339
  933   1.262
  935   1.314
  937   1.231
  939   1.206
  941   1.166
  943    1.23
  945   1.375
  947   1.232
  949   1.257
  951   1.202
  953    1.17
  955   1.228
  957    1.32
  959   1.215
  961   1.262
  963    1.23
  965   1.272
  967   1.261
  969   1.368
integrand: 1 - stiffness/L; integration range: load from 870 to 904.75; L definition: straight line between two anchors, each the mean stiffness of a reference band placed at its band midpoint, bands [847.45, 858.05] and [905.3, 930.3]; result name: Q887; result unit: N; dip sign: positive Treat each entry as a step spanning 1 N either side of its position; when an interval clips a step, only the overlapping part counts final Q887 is 4.7 N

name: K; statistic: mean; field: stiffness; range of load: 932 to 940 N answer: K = 1.25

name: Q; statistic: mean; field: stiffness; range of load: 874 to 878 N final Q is 0.894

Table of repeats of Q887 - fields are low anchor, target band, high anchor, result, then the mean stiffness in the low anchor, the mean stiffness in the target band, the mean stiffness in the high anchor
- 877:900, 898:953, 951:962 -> -4.8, 0.981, 1.22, 1.24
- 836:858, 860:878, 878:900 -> -2.6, 0.934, 1.1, 0.985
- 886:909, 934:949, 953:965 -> -0.7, 1.06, 1.25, 1.25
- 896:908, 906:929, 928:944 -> -1.0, 1.1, 1.22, 1.25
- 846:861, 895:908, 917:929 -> 1.0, 1.08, 1.09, 1.23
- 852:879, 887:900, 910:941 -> 1.8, 1.11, 1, 1.24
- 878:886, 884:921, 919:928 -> -0.8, 0.952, 1.11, 1.22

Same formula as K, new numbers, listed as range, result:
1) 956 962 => 1.27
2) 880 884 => 0.954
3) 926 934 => 1.28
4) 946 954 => 1.22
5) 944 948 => 1.3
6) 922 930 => 1.22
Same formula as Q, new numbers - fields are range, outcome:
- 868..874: 1.06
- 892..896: 0.997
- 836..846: 0.806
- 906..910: 1.19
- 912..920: 1.24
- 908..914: 1.19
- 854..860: 1.17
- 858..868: 1.22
